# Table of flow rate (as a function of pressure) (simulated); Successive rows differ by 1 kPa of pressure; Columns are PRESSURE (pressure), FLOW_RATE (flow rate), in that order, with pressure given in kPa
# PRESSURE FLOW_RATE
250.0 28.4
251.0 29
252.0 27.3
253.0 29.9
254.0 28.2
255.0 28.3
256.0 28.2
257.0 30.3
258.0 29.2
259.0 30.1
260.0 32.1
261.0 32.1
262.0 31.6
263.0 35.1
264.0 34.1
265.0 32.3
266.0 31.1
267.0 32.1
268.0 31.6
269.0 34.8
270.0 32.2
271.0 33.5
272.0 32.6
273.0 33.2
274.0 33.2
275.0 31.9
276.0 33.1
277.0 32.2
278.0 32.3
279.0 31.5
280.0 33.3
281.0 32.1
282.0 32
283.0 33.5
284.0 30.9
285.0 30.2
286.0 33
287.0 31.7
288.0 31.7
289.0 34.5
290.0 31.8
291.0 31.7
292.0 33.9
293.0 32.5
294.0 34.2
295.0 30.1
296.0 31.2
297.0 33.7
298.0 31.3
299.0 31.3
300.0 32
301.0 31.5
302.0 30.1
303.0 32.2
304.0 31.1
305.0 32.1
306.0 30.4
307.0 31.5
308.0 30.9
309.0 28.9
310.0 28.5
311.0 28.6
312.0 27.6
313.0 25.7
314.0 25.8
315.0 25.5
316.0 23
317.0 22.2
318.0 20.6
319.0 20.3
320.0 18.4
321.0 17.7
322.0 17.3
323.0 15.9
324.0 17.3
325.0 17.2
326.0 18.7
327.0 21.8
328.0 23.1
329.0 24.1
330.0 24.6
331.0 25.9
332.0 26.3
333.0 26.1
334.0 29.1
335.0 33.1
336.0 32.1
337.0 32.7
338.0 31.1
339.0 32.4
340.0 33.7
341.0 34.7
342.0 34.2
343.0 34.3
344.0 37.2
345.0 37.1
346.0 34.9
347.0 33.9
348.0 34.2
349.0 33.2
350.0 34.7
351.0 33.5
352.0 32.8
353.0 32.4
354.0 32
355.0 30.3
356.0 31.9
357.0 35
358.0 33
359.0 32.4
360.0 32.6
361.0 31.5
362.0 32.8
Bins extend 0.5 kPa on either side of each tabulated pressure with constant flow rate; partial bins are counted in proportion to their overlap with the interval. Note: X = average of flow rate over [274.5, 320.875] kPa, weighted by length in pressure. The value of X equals 30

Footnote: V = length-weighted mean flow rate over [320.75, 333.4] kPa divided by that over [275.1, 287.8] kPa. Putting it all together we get 0.66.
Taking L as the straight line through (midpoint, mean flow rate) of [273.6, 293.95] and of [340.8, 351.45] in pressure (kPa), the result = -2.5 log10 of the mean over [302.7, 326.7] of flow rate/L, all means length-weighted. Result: 0.34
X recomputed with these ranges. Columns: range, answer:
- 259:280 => 32.6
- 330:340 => 29.8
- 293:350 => 28.4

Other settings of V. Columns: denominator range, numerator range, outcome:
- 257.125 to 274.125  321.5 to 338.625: 0.76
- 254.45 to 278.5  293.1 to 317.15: 0.93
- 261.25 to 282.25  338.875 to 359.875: 1.03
